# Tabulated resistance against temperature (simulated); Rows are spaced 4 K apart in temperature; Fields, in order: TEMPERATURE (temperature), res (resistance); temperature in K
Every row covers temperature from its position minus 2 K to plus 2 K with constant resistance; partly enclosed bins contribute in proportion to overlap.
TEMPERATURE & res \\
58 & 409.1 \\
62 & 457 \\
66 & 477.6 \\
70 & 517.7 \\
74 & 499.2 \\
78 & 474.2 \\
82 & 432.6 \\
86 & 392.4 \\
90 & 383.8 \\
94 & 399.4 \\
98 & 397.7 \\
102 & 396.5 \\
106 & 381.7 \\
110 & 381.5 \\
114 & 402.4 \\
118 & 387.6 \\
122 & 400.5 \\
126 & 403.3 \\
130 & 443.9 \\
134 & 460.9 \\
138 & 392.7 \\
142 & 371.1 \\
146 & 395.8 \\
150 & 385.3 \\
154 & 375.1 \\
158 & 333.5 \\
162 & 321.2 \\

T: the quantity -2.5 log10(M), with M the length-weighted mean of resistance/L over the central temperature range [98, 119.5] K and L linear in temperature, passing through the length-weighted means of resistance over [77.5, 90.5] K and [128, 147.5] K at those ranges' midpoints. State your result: 0.069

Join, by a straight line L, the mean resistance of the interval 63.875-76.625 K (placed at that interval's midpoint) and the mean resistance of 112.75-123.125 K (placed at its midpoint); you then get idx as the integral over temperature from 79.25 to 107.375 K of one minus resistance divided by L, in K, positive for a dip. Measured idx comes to 3.0 K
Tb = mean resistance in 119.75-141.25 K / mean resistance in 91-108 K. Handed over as 1.06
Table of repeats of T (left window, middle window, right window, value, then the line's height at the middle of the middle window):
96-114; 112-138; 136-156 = -0.07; 387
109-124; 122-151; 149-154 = -0.06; 387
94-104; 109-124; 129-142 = 0.04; 409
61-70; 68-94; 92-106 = -0.01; 441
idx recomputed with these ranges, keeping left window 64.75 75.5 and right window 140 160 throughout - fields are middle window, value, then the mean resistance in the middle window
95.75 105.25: 1.17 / 395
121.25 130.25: -0.04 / 413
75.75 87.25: 1.06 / 437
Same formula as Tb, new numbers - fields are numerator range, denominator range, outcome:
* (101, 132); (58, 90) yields 0.88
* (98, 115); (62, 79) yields 0.80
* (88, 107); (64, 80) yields 0.80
